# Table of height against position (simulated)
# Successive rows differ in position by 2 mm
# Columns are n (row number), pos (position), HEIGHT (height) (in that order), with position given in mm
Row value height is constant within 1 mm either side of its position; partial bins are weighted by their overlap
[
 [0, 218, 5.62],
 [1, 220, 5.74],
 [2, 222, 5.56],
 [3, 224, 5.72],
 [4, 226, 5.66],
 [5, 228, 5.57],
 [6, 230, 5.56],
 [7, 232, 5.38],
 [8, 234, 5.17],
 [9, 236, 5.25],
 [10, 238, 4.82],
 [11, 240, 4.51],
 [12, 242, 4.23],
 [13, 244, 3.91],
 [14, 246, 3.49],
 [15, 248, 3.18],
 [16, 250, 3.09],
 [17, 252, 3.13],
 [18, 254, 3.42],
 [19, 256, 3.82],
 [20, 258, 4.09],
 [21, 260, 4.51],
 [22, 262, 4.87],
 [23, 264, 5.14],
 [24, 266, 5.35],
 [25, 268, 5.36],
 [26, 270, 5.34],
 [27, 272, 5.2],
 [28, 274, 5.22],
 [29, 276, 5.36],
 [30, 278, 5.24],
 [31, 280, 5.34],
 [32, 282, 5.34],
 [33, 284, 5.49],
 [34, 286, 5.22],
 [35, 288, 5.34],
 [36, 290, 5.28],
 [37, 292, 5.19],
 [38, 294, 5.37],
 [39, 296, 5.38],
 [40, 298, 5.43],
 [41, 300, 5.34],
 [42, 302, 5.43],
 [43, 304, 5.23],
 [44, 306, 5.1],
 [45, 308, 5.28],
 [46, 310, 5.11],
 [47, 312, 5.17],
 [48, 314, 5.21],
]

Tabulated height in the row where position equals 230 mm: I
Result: 5.56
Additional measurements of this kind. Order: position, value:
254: 3.42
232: 5.38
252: 3.13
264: 5.14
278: 5.24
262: 4.87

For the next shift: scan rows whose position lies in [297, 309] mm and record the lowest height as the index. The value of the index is 5.1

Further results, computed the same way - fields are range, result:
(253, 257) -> 3.42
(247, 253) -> 3.09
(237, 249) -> 3.18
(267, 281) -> 5.2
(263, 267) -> 5.14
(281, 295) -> 5.19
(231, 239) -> 4.82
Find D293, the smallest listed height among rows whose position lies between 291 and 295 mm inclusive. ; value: 5.19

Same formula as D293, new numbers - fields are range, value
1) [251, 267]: 3.13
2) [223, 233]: 5.38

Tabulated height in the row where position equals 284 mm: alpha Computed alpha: 5.49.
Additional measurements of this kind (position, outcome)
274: 5.22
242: 4.23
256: 3.82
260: 4.51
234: 5.17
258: 4.09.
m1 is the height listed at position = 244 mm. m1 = 3.91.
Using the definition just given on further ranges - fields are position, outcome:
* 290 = 5.28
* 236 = 5.25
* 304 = 5.23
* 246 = 3.49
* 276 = 5.36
